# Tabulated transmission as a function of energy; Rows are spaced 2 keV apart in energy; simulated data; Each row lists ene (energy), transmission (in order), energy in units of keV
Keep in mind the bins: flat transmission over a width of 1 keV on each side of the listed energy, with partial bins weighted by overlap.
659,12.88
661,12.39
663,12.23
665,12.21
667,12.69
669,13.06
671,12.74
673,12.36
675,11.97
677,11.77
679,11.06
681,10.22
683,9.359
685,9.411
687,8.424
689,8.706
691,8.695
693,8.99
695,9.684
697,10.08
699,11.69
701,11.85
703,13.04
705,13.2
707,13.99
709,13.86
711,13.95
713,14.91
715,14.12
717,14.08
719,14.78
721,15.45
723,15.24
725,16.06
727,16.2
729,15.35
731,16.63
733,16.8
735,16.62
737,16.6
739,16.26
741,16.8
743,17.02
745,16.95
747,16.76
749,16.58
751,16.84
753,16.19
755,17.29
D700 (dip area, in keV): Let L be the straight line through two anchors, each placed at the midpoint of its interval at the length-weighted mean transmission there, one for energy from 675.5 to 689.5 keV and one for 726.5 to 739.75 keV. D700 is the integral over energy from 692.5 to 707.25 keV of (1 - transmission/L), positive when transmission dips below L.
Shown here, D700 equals 0.8 keV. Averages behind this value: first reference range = 9.97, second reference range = 16.4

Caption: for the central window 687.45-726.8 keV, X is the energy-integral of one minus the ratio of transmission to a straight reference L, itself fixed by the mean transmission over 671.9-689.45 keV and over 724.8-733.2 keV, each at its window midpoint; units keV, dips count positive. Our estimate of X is 2.7 keV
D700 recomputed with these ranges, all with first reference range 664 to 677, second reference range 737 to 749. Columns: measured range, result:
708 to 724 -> 0.6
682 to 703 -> 6.0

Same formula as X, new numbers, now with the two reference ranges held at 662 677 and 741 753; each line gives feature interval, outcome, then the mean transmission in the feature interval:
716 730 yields 0.1 keV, 15.3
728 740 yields -0.2 keV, 16.4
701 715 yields 0.8 keV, 13.7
